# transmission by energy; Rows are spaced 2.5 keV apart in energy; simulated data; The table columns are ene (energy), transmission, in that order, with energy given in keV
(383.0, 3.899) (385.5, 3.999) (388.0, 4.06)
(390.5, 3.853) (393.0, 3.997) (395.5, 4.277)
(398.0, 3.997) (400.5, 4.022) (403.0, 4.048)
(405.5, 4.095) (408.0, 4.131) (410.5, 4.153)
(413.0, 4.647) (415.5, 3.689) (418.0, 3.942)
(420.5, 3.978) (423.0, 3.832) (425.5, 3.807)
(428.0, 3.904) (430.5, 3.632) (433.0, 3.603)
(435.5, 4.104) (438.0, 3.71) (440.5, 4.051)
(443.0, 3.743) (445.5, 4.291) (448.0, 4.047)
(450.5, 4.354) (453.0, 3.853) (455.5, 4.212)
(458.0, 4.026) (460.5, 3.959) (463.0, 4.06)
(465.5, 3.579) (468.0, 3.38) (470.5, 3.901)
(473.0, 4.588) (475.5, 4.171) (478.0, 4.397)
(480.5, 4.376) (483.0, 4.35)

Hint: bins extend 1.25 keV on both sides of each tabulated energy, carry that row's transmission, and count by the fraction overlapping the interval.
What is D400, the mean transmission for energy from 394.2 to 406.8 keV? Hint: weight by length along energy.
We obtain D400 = 4.09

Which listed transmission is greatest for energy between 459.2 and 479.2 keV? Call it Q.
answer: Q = 4.588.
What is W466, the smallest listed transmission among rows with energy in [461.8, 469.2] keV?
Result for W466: 3.38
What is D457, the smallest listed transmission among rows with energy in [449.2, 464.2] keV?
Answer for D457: 3.853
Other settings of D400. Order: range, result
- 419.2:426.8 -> 3.87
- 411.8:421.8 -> 4.06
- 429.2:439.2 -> 3.76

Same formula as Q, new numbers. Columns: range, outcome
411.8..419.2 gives 4.647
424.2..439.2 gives 4.104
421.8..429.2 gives 3.904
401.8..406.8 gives 4.095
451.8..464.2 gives 4.212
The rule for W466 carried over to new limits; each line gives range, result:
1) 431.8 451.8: 3.603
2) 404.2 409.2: 4.095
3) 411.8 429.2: 3.689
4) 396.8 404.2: 3.997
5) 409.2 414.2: 4.153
